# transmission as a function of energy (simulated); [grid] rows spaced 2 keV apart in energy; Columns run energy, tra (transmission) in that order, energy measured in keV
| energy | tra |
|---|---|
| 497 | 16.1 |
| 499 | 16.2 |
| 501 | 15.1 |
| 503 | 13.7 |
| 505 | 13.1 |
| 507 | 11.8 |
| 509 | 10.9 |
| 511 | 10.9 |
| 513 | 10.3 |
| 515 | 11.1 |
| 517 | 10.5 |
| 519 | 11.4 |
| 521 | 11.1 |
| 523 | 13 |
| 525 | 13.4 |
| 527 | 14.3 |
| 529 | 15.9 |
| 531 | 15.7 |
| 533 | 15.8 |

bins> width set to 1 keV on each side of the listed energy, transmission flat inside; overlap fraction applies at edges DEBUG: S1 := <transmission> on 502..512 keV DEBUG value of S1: 12.1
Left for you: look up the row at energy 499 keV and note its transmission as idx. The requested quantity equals 16.2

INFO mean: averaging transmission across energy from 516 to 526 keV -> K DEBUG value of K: 11.9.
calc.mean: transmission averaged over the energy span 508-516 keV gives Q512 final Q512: 10.8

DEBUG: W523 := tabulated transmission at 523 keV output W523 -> 13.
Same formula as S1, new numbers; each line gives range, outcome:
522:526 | 13.2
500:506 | 14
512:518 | 10.6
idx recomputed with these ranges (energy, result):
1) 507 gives 11.8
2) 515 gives 11.1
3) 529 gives 15.9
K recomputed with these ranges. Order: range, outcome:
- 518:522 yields 11.2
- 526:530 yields 15.1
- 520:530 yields 13.5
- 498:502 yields 15.6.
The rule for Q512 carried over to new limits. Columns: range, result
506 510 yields 11.4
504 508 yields 12.4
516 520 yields 10.9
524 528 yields 13.9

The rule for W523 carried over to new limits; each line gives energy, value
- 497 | 16.1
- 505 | 13.1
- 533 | 15.8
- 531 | 15.7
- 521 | 11.1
